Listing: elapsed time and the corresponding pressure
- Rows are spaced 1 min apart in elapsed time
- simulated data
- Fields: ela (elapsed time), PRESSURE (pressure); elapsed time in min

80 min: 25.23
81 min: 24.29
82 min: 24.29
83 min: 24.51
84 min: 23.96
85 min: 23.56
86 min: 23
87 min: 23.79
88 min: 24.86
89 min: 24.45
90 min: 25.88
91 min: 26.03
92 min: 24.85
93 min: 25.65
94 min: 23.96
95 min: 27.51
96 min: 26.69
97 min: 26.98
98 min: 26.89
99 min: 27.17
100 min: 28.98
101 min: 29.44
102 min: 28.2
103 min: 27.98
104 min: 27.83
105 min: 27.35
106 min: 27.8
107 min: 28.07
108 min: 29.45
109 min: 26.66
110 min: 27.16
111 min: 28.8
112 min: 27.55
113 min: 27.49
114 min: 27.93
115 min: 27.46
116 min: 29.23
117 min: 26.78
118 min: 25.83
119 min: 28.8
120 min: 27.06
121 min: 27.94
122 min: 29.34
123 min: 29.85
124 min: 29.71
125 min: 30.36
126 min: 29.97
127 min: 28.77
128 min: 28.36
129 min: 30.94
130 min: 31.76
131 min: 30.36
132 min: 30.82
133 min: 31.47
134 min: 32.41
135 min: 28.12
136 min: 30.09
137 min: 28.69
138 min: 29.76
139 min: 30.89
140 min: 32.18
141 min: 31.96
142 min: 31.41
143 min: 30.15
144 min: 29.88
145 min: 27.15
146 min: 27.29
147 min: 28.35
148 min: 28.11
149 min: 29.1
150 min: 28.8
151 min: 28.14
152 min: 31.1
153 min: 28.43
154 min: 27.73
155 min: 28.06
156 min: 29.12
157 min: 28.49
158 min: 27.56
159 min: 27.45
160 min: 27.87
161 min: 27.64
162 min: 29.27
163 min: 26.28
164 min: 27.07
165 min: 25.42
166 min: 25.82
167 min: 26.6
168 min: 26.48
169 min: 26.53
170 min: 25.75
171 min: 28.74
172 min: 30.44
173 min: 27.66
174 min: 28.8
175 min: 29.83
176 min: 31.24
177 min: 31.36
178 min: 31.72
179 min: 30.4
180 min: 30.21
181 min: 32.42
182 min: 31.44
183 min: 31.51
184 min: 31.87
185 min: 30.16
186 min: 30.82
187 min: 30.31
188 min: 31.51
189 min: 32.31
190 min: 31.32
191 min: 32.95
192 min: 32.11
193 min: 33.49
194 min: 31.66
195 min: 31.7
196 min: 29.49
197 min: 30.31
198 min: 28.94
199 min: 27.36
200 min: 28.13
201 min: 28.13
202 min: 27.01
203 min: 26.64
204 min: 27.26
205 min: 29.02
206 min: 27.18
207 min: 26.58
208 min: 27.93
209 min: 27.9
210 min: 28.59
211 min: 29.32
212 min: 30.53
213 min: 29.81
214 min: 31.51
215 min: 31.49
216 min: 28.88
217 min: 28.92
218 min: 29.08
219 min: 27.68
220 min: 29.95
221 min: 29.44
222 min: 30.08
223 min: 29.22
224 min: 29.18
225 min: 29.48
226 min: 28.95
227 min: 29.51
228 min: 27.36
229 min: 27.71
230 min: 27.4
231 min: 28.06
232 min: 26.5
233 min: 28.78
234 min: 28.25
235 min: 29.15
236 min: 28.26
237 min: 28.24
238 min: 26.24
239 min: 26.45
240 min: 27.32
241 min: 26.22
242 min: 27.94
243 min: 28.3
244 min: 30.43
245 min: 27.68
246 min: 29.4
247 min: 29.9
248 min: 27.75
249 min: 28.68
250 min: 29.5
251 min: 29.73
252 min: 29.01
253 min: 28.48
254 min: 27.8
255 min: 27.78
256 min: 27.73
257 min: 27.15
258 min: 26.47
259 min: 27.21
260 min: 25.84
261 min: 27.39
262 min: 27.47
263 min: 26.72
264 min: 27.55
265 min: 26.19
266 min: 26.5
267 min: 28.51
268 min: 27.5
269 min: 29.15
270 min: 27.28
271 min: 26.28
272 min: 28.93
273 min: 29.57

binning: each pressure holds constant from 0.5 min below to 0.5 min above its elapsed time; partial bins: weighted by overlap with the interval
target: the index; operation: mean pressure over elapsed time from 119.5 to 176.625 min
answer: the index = 28.9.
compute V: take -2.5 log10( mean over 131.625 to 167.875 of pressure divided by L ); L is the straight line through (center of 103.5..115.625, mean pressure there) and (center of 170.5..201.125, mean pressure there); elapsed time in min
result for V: 0.02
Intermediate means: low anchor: 27.8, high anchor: 30.6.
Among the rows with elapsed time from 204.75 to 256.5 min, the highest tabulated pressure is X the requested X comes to 31.51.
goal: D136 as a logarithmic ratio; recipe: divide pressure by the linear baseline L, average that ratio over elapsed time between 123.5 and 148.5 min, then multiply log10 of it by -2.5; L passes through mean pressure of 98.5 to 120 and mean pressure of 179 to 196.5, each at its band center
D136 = -0.03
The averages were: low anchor 27.9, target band 30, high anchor 31.5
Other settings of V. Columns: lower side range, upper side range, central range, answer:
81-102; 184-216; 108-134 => -0.08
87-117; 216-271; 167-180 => -0.05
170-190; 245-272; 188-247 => 0.01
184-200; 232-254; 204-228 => 0.02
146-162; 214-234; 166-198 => -0.06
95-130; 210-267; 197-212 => 0.01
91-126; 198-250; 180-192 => -0.12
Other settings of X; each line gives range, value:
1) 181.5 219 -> 33.49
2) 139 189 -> 32.42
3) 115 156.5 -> 32.41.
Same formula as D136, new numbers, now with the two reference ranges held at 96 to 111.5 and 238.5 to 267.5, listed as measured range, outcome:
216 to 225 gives -0.051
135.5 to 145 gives -0.094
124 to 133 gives -0.088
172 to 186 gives -0.104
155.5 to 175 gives 0.011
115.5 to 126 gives -0.026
